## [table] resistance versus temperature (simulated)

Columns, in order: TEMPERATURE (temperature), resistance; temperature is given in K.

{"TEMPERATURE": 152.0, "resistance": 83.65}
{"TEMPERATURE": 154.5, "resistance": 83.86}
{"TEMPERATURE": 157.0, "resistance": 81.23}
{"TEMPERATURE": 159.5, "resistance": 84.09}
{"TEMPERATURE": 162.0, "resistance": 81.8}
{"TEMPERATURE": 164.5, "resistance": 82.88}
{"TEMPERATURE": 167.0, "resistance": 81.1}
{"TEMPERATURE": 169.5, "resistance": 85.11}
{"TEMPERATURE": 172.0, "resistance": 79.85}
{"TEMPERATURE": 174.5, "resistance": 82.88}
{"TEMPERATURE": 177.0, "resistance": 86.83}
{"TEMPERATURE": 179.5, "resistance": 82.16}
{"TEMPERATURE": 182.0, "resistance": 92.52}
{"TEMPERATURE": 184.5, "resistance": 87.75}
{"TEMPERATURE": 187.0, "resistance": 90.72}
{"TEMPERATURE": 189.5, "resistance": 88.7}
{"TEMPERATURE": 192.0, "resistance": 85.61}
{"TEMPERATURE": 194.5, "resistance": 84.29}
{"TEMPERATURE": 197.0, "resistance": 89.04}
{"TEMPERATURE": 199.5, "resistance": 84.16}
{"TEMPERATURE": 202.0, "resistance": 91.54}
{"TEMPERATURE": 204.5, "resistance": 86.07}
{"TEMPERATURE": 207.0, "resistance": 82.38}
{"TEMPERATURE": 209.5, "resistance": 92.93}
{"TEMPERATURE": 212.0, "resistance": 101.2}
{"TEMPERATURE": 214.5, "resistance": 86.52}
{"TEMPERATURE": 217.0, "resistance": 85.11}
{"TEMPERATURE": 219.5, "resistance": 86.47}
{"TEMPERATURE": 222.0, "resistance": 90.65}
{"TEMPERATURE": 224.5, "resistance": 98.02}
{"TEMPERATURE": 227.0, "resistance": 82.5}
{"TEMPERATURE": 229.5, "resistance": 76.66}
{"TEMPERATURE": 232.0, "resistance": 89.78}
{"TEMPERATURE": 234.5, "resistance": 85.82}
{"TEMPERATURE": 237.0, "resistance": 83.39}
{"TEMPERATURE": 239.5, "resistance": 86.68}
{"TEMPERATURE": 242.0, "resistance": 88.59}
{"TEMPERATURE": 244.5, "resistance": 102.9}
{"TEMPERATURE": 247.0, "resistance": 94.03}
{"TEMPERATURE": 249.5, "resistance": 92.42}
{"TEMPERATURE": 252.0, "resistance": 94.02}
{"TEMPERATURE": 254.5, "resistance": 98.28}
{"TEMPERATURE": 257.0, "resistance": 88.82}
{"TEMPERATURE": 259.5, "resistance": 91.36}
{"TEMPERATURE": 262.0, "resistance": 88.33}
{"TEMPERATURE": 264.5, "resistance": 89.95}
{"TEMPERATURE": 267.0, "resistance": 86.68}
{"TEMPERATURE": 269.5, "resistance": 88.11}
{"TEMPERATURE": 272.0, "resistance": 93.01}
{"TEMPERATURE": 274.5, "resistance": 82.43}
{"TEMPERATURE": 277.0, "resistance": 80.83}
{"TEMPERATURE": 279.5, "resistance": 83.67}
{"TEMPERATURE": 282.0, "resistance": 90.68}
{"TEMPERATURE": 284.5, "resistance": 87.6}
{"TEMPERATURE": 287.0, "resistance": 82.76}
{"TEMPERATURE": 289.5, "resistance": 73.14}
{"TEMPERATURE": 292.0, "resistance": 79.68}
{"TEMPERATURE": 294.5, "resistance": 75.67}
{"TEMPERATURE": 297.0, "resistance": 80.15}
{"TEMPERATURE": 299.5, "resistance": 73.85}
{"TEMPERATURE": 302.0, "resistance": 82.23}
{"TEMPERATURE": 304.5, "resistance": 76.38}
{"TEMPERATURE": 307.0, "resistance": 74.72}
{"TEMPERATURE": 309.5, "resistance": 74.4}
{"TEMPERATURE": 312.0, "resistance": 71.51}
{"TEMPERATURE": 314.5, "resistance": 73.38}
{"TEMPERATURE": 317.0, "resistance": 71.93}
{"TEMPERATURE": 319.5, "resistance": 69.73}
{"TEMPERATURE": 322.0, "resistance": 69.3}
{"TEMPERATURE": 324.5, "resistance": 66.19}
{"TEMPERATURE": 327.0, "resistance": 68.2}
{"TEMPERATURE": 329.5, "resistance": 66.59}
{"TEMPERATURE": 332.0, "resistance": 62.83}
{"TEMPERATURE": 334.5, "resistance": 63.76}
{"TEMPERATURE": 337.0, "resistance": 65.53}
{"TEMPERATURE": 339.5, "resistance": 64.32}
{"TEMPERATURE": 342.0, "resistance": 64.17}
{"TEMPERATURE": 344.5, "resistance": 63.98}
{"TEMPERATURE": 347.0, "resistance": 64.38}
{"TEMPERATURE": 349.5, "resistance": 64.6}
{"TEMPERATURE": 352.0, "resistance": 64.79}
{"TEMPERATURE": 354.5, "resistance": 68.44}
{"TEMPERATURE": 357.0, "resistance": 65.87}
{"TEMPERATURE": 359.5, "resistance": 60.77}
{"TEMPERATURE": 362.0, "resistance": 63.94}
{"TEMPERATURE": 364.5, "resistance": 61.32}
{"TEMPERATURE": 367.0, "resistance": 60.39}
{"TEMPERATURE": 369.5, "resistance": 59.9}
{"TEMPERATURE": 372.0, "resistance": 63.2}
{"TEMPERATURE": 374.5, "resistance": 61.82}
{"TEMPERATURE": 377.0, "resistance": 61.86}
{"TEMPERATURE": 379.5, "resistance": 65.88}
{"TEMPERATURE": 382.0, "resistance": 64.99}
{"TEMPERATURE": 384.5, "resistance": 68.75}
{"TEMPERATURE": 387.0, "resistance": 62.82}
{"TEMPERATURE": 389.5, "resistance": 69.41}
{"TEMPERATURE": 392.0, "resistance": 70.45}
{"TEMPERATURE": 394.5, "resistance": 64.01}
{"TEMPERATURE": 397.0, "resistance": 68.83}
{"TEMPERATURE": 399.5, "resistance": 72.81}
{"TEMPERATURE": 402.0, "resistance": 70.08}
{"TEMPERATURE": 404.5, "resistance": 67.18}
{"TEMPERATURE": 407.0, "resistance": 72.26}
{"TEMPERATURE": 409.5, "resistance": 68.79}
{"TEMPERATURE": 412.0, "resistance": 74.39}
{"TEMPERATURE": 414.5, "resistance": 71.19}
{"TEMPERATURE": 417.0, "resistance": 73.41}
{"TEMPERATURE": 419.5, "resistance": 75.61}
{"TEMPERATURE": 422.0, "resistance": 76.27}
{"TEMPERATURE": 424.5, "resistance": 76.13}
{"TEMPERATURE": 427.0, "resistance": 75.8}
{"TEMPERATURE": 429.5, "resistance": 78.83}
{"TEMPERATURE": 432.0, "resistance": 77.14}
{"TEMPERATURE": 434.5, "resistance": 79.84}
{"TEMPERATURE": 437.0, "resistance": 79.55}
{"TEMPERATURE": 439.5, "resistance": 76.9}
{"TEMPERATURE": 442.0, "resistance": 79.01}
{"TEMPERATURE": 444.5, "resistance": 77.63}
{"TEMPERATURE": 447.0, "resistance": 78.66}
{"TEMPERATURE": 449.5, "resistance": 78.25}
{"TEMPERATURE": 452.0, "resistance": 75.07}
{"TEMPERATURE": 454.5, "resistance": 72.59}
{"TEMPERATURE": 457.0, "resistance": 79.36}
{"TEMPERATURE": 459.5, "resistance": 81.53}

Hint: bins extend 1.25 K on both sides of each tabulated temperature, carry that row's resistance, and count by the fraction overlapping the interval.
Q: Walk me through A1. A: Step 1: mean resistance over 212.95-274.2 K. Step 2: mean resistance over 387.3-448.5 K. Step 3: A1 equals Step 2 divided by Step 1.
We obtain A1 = 0.82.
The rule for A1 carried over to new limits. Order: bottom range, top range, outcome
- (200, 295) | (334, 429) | 0.77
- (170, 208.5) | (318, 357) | 0.76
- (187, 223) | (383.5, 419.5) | 0.79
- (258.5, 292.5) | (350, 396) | 0.75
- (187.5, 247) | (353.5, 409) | 0.74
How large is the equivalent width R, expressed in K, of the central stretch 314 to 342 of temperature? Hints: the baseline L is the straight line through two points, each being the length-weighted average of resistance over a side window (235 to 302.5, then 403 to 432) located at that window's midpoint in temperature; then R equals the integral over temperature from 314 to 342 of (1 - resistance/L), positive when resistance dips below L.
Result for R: 5.0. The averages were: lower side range 86.7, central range 67.1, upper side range 73.7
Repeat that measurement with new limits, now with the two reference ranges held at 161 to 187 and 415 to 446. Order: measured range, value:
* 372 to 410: 5.36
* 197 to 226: -2.07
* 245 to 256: -1.70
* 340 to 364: 4.51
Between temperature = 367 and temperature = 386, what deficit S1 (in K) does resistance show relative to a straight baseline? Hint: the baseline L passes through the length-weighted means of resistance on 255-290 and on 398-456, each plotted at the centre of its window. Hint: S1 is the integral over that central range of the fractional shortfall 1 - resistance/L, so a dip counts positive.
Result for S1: 3.7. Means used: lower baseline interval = 86.8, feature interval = 63.5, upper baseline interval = 75.1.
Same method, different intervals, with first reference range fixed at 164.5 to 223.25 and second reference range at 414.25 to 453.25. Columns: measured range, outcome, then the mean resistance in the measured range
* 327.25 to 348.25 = 4.2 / 64.6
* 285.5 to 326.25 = 3.8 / 74.7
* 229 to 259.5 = -2.0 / 90.5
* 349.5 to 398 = 9.1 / 64.6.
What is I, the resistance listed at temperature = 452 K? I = 75.07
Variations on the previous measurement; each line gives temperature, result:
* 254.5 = 98.28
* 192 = 85.61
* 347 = 64.38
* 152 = 83.65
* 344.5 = 63.98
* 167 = 81.1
